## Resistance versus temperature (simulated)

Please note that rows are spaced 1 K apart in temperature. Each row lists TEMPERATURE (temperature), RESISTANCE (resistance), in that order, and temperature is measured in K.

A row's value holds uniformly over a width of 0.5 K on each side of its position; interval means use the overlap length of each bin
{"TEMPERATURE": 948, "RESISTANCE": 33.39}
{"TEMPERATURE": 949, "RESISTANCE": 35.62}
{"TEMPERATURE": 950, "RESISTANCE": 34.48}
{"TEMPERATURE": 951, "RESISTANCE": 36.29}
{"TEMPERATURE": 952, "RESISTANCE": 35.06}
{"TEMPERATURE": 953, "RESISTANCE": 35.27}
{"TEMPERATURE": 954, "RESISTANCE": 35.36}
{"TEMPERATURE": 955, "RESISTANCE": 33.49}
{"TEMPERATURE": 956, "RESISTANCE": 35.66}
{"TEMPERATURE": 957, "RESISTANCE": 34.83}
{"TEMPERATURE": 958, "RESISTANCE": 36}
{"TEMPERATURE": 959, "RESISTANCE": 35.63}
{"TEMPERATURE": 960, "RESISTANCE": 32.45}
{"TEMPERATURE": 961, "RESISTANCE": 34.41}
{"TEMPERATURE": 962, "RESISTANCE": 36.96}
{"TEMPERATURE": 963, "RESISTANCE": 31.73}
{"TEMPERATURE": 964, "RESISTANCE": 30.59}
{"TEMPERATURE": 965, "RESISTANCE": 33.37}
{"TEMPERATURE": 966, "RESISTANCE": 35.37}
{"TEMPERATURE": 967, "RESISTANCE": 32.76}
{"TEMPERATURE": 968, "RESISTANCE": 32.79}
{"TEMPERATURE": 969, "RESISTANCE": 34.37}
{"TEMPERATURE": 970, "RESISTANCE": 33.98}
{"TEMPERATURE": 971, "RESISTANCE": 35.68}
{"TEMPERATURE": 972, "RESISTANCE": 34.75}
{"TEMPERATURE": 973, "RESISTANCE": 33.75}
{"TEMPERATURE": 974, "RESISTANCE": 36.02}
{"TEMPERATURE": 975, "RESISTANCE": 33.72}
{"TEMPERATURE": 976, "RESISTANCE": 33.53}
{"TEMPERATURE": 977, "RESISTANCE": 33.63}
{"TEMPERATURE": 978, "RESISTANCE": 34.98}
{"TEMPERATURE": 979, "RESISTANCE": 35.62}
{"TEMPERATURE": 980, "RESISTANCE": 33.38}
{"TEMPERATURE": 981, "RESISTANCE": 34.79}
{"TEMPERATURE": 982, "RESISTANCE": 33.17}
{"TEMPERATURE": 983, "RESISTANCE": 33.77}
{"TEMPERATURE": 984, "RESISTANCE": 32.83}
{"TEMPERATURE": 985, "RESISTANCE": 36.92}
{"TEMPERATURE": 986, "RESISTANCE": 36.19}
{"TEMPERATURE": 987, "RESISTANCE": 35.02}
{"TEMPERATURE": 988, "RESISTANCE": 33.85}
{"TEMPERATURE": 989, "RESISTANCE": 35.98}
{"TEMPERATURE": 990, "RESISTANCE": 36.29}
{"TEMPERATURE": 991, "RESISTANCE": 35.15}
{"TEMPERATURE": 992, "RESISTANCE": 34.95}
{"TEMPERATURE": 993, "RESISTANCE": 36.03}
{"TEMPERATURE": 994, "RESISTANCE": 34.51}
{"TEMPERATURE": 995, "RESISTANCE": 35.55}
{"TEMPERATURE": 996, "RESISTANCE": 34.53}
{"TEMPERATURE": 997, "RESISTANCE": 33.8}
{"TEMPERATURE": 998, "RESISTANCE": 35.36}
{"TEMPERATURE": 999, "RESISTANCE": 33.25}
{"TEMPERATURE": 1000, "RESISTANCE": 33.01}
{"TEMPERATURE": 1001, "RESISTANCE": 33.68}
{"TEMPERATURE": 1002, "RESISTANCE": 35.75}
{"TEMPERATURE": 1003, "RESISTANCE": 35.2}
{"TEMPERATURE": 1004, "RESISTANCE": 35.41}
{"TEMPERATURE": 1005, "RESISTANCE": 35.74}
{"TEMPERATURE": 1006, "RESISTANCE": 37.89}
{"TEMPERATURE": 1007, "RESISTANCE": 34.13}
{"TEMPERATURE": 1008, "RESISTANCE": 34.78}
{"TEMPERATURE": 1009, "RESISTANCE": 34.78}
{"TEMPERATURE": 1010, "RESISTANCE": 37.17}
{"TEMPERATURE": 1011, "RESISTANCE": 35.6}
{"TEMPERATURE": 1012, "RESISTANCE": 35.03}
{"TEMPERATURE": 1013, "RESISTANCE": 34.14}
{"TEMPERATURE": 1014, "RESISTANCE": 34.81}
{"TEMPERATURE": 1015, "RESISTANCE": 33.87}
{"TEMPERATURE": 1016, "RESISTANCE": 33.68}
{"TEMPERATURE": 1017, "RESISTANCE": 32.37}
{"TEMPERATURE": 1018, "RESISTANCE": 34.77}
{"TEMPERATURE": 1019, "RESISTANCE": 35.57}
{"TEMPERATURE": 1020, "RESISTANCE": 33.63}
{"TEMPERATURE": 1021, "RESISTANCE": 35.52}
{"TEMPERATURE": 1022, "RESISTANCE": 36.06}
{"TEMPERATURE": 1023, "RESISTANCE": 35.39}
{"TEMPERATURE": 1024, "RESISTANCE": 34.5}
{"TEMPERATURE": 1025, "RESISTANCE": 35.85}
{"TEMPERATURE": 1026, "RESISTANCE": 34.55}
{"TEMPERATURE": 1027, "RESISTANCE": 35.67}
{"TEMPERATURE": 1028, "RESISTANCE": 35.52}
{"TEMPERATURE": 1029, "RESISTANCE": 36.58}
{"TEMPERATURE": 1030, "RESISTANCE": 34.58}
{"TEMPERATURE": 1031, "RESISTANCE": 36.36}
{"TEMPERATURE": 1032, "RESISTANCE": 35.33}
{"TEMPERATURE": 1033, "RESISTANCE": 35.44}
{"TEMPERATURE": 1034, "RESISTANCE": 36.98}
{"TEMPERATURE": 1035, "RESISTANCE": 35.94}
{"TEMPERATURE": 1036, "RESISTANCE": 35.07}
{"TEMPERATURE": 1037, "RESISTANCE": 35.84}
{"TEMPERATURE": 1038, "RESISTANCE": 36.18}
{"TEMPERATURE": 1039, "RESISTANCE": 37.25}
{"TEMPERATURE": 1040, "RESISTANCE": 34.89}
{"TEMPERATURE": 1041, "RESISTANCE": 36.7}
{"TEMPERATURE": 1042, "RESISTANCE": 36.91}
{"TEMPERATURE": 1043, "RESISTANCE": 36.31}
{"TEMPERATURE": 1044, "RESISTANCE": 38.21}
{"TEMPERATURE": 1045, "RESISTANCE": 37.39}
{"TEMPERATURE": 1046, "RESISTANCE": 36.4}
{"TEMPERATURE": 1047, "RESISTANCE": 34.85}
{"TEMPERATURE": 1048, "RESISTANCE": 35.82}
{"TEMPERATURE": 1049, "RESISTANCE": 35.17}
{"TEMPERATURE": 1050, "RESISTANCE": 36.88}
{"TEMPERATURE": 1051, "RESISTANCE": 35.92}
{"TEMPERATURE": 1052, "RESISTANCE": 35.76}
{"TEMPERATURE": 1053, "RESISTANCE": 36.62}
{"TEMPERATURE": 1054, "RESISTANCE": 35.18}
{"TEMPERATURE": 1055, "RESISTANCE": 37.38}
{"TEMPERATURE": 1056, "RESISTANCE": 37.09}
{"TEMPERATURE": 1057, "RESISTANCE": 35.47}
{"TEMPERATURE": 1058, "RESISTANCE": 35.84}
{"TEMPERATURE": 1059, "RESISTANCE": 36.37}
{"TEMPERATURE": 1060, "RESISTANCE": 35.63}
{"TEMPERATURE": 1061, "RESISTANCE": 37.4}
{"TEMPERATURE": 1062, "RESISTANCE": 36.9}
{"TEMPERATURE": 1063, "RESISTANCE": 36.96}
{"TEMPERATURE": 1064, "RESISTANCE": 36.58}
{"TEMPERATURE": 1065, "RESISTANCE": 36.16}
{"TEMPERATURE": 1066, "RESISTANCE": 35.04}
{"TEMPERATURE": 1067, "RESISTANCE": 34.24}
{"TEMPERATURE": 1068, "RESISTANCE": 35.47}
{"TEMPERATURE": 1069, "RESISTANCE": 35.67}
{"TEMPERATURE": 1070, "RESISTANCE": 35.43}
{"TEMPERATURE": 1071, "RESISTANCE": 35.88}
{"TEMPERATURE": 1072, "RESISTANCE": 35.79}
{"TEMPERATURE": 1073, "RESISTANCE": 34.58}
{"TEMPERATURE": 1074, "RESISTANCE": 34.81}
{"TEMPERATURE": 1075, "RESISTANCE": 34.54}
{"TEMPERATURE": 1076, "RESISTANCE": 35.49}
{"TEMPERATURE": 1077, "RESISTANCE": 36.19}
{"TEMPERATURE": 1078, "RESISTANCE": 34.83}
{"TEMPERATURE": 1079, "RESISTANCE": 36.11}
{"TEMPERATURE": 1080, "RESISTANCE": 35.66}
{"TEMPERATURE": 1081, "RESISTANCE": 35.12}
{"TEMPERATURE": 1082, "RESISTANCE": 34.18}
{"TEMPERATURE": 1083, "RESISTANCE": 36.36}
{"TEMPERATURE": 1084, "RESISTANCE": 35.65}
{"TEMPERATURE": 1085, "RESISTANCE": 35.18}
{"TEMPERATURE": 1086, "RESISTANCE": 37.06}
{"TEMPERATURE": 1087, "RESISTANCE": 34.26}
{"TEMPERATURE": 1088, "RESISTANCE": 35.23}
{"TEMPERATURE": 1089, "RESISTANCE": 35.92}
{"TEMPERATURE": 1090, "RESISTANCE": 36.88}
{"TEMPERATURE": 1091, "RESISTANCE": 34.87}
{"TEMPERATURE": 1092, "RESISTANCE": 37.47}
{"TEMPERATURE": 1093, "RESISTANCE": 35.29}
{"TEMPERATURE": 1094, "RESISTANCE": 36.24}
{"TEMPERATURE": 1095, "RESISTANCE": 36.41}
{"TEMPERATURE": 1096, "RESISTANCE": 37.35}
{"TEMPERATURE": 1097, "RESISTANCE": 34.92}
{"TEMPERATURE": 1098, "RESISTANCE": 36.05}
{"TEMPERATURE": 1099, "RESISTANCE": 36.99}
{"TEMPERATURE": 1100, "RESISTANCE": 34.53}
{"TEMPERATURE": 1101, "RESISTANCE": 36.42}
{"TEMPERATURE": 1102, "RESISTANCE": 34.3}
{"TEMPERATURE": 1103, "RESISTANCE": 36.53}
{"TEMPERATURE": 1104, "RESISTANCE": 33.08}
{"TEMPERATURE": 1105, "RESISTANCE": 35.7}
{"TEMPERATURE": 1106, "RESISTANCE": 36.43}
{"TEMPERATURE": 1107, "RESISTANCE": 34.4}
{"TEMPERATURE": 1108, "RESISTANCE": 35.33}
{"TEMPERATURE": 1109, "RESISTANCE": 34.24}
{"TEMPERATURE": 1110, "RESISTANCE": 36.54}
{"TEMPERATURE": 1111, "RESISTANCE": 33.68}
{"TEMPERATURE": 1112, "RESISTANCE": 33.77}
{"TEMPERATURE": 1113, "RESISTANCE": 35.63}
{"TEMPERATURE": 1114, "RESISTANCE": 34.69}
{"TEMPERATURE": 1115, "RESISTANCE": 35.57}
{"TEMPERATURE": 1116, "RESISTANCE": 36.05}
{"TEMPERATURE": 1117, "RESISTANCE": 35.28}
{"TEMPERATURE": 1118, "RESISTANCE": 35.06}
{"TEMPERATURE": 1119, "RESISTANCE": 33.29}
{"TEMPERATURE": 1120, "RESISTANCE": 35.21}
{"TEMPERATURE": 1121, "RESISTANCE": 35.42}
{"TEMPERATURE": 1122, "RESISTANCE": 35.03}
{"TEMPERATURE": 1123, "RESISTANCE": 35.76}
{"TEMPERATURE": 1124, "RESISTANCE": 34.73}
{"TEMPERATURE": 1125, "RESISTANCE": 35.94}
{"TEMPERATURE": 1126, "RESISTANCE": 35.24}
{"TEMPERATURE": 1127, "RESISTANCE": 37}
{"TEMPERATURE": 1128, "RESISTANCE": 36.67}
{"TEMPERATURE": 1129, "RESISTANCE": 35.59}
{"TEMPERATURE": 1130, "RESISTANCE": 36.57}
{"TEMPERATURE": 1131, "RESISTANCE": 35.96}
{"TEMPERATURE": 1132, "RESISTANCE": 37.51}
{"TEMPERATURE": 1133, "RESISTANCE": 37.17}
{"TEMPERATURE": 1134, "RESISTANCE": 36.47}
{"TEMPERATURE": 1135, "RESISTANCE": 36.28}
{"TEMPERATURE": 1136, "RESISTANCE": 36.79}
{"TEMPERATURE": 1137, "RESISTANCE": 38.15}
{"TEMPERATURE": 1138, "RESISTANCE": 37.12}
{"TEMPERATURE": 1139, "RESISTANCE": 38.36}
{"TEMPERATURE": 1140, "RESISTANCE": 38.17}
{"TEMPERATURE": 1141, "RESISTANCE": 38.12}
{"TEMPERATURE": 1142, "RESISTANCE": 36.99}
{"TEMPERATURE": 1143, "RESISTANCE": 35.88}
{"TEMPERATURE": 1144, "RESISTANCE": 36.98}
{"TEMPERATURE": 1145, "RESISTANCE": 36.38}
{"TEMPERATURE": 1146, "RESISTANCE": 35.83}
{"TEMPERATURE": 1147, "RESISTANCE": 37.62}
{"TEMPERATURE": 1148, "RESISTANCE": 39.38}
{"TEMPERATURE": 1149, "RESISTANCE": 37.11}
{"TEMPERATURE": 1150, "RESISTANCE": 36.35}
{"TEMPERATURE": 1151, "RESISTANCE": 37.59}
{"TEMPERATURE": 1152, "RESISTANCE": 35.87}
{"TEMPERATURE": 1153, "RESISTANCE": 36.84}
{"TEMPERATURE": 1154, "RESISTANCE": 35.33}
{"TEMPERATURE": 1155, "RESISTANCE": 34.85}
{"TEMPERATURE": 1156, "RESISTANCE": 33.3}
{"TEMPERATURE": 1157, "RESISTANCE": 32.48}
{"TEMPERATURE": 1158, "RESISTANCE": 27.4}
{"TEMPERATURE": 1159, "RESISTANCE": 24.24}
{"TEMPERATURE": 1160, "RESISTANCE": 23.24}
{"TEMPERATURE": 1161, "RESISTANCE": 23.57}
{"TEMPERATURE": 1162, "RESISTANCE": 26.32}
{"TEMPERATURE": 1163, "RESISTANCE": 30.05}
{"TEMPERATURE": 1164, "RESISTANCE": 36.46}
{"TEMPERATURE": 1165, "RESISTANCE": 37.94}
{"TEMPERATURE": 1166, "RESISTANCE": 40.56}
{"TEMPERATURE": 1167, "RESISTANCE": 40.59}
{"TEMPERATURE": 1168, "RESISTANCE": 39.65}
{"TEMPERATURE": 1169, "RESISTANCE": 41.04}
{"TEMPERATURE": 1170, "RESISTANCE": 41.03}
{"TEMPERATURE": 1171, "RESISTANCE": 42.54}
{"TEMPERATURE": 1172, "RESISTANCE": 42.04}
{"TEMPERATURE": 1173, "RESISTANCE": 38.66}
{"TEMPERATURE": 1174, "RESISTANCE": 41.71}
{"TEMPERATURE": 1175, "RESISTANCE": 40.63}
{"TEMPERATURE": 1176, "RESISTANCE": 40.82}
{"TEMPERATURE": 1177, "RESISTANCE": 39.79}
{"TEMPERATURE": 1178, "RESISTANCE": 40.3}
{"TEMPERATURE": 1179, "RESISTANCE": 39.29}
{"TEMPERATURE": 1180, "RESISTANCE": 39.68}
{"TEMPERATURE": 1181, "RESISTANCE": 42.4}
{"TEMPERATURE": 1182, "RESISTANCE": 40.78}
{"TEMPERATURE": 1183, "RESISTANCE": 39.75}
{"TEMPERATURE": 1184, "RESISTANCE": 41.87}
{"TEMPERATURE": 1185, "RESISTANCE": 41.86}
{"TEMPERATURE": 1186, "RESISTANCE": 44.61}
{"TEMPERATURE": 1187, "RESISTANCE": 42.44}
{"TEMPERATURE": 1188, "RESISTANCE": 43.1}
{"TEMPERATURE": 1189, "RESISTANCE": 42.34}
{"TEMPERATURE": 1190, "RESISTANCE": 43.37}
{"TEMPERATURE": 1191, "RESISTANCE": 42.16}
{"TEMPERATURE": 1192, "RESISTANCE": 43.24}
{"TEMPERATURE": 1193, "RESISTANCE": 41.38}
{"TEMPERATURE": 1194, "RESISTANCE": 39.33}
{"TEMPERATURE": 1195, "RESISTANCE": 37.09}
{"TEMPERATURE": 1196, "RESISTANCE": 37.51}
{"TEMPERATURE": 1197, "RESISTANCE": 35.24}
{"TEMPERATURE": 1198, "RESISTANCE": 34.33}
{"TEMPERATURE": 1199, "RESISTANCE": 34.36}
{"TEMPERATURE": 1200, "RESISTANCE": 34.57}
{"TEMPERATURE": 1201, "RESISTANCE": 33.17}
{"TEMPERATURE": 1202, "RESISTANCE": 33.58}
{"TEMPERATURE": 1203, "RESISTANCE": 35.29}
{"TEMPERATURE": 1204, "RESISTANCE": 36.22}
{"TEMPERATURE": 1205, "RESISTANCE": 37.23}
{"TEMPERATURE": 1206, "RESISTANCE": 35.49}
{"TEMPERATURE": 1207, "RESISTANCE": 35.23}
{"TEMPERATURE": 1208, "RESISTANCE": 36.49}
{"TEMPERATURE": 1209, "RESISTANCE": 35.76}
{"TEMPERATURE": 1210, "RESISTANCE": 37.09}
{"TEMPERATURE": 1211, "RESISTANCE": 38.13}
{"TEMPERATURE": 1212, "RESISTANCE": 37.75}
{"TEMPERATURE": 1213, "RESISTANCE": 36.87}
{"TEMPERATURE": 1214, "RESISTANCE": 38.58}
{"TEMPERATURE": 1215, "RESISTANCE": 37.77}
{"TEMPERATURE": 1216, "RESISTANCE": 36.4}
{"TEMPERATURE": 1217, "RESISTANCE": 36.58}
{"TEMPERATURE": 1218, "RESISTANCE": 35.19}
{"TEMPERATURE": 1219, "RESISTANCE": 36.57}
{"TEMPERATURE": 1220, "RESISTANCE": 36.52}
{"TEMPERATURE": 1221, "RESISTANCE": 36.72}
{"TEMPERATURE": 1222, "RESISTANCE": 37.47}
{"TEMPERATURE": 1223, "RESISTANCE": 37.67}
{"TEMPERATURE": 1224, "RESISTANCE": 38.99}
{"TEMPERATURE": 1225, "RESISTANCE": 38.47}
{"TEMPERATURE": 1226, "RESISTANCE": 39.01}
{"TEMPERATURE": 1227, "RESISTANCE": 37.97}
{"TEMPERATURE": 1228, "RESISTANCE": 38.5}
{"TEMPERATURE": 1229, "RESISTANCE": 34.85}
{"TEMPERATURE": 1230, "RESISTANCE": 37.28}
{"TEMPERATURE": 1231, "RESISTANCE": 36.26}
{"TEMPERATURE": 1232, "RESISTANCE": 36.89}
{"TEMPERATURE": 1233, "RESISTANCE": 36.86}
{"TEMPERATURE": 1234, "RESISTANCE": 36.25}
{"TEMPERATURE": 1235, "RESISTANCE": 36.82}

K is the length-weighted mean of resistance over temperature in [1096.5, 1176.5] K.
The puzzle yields 35.9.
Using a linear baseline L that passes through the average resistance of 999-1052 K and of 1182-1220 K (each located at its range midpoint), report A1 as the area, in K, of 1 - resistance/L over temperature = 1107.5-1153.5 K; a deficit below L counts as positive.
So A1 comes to 1.0 K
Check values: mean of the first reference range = 35.5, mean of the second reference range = 38.1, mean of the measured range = 36.2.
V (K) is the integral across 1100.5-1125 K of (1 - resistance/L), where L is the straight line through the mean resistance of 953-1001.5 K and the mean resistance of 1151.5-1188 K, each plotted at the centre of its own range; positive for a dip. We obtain 0.9 K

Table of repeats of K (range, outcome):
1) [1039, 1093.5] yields 35.9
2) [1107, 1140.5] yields 35.9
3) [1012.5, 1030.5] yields 34.8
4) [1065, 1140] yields 35.7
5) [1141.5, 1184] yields 36.7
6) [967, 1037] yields 34.9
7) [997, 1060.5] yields 35.5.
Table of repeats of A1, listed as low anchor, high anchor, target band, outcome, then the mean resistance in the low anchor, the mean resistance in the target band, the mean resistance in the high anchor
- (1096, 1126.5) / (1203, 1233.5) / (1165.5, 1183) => -2.1 K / 35.2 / 40.7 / 37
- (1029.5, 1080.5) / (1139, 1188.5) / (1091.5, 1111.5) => 0.5 K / 36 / 35.6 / 37.3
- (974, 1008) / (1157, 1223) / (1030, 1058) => -0.5 K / 34.8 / 36.2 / 37.5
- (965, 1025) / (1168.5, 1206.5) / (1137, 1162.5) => 2.8 K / 34.7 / 34.3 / 39.5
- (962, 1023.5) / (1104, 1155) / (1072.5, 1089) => 0.1 K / 34.6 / 35.3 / 36.1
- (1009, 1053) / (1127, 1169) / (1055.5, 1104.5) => -0.3 K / 35.6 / 35.7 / 35.4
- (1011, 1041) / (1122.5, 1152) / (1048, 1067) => -0.3 K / 35.3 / 36.2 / 36.8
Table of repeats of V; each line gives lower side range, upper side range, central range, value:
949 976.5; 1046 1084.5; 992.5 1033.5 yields 0.08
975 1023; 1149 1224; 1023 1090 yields -0.52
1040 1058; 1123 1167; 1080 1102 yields 0.02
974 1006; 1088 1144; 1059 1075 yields -0.13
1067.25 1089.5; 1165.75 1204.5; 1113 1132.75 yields 0.83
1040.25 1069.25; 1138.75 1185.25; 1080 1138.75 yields 1.40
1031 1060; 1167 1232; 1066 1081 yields 0.53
